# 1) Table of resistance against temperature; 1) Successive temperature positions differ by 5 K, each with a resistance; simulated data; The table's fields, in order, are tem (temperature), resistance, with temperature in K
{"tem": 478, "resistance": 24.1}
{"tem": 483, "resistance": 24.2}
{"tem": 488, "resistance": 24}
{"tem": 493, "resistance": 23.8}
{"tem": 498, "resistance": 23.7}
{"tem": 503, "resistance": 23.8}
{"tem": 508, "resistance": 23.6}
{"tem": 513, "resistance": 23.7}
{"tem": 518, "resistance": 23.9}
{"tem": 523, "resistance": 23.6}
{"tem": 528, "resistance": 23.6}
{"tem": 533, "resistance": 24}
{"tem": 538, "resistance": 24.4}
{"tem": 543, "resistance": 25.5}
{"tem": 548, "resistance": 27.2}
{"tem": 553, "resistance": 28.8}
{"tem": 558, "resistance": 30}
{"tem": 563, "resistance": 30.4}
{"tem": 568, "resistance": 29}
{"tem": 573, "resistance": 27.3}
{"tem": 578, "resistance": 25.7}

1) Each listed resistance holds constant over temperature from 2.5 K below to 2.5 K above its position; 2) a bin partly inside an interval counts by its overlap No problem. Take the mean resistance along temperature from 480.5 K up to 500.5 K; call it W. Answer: 23.9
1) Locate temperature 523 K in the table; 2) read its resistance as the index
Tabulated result 23.6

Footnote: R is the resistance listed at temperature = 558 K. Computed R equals 30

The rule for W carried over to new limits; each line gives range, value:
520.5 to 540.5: 23.9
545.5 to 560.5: 28.7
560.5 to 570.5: 29.7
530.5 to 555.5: 26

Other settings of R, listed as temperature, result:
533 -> 24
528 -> 23.6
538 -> 24.4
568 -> 29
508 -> 23.6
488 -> 24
